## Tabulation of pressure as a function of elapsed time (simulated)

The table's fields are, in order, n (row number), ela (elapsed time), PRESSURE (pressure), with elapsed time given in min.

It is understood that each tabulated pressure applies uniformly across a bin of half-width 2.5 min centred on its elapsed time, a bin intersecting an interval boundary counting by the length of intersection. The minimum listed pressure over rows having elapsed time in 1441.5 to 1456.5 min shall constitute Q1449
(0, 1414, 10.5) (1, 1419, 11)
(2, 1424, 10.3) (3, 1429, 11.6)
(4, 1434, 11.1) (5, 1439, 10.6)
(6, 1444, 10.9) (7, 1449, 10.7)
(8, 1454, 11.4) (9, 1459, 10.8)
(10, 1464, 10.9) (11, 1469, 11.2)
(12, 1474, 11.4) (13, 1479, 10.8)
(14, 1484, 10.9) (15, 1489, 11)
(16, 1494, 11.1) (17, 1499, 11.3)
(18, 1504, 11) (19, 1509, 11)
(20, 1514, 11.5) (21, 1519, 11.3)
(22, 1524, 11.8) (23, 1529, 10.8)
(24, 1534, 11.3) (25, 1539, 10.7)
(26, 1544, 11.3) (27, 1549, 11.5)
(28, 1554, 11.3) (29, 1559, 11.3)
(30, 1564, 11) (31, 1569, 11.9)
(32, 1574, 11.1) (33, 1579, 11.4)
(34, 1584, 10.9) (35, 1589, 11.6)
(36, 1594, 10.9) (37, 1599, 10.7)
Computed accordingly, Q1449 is 10.7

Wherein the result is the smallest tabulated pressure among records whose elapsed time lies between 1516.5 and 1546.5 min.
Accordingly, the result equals 10.7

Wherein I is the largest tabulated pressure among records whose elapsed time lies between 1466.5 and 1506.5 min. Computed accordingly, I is 11.4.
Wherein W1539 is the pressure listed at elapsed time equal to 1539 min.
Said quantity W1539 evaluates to 10.7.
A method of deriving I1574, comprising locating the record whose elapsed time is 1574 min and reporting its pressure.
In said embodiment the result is 11.1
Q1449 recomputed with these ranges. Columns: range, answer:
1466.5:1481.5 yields 10.8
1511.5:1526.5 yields 11.3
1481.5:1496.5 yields 10.9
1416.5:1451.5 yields 10.3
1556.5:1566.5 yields 11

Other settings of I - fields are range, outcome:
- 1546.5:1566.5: 11.5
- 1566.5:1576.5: 11.9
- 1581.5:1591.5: 11.6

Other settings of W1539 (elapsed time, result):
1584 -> 10.9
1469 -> 11.2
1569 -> 11.9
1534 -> 11.3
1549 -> 11.5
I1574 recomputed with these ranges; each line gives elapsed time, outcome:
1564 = 11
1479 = 10.8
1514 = 11.5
